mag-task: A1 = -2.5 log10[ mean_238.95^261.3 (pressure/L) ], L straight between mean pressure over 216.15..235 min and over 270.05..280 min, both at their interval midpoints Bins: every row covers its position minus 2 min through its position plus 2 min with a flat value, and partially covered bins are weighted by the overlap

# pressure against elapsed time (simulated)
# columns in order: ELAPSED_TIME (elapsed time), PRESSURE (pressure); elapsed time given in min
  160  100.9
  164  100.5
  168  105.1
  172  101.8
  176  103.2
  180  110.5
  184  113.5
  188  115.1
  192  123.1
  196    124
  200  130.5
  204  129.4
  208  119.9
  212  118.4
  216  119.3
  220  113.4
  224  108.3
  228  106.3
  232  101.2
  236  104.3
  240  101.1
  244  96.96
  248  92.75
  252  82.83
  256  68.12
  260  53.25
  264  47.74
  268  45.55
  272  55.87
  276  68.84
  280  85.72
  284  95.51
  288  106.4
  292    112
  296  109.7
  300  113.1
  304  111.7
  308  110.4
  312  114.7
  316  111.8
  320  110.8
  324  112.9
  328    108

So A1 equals 0.076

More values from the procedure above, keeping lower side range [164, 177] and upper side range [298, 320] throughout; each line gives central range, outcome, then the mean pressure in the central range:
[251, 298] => 0.38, 77.5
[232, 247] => 0.08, 100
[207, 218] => -0.13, 119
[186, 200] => -0.17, 122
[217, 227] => -0.05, 111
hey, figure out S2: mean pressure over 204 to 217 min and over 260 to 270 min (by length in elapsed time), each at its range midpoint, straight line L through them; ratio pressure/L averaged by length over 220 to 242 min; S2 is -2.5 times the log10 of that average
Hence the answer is -0.133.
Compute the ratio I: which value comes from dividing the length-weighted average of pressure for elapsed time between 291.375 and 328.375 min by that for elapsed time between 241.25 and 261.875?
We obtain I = 1.40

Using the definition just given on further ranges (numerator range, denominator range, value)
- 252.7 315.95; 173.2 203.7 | 0.74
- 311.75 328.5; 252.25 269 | 1.95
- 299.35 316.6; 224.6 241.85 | 1.08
